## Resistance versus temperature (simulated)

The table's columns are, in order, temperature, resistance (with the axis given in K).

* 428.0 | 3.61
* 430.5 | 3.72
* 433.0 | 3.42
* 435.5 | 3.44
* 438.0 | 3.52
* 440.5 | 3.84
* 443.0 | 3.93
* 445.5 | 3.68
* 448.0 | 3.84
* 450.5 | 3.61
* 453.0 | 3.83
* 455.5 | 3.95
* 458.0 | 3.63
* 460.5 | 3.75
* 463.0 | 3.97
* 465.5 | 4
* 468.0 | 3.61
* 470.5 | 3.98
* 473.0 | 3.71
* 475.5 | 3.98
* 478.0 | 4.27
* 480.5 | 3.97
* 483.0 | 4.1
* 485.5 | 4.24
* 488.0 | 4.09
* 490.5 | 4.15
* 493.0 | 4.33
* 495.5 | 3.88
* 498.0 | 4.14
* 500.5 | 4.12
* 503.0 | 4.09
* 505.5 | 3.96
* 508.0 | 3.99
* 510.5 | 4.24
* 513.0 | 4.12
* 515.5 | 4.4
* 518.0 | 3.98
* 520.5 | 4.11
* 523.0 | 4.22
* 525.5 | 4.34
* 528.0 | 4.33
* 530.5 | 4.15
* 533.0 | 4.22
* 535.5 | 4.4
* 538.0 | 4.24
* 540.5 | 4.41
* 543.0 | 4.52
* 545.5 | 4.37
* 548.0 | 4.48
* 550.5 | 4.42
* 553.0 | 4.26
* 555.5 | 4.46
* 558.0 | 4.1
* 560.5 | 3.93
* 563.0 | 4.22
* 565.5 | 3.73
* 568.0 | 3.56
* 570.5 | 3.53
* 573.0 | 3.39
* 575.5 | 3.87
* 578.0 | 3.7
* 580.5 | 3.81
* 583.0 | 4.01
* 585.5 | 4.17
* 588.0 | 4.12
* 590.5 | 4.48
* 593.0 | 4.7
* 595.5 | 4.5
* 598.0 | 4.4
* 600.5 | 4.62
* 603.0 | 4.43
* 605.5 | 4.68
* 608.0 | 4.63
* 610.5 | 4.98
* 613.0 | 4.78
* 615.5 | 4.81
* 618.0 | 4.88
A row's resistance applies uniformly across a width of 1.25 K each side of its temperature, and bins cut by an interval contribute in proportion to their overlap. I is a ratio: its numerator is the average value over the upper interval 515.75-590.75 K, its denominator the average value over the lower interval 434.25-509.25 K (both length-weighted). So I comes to 1.05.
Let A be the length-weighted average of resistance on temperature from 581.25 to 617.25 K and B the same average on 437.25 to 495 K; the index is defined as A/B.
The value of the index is 1.15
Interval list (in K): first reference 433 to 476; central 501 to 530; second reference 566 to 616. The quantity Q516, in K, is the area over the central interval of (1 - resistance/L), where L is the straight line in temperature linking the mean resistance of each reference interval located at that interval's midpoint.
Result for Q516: -1.3 K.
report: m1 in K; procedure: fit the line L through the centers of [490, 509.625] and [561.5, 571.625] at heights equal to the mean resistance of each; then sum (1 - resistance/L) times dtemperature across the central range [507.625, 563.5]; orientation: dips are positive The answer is -5.0 K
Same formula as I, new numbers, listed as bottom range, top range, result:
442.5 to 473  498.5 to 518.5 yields 1.08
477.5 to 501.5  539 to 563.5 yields 1.05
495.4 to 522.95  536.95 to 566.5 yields 1.04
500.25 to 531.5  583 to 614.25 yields 1.09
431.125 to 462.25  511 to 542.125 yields 1.15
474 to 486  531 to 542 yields 1.05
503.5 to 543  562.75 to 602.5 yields 0.96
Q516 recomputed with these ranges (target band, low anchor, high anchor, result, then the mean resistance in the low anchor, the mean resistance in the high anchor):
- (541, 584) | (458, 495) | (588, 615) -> 3.7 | 4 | 4.6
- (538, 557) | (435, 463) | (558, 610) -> -1.7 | 3.75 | 4.14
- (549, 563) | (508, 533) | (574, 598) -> -0.2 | 4.2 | 4.16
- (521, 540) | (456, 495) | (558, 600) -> -1.3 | 3.98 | 4.02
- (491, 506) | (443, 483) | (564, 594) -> -0.8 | 3.86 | 3.92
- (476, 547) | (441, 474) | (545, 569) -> -3.5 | 3.81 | 4.15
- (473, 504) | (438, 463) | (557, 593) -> -2.2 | 3.78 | 3.93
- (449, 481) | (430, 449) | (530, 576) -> -0.8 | 3.67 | 4.12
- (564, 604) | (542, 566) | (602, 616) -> 4.0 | 4.26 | 4.72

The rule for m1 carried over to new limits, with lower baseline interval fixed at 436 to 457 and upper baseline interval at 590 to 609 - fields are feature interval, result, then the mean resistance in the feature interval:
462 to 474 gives 0.1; 3.85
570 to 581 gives 1.9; 3.66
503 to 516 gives -0.1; 4.12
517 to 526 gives 0.0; 4.15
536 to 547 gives -0.3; 4.39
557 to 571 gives 1.6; 3.86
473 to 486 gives -0.4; 4.07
